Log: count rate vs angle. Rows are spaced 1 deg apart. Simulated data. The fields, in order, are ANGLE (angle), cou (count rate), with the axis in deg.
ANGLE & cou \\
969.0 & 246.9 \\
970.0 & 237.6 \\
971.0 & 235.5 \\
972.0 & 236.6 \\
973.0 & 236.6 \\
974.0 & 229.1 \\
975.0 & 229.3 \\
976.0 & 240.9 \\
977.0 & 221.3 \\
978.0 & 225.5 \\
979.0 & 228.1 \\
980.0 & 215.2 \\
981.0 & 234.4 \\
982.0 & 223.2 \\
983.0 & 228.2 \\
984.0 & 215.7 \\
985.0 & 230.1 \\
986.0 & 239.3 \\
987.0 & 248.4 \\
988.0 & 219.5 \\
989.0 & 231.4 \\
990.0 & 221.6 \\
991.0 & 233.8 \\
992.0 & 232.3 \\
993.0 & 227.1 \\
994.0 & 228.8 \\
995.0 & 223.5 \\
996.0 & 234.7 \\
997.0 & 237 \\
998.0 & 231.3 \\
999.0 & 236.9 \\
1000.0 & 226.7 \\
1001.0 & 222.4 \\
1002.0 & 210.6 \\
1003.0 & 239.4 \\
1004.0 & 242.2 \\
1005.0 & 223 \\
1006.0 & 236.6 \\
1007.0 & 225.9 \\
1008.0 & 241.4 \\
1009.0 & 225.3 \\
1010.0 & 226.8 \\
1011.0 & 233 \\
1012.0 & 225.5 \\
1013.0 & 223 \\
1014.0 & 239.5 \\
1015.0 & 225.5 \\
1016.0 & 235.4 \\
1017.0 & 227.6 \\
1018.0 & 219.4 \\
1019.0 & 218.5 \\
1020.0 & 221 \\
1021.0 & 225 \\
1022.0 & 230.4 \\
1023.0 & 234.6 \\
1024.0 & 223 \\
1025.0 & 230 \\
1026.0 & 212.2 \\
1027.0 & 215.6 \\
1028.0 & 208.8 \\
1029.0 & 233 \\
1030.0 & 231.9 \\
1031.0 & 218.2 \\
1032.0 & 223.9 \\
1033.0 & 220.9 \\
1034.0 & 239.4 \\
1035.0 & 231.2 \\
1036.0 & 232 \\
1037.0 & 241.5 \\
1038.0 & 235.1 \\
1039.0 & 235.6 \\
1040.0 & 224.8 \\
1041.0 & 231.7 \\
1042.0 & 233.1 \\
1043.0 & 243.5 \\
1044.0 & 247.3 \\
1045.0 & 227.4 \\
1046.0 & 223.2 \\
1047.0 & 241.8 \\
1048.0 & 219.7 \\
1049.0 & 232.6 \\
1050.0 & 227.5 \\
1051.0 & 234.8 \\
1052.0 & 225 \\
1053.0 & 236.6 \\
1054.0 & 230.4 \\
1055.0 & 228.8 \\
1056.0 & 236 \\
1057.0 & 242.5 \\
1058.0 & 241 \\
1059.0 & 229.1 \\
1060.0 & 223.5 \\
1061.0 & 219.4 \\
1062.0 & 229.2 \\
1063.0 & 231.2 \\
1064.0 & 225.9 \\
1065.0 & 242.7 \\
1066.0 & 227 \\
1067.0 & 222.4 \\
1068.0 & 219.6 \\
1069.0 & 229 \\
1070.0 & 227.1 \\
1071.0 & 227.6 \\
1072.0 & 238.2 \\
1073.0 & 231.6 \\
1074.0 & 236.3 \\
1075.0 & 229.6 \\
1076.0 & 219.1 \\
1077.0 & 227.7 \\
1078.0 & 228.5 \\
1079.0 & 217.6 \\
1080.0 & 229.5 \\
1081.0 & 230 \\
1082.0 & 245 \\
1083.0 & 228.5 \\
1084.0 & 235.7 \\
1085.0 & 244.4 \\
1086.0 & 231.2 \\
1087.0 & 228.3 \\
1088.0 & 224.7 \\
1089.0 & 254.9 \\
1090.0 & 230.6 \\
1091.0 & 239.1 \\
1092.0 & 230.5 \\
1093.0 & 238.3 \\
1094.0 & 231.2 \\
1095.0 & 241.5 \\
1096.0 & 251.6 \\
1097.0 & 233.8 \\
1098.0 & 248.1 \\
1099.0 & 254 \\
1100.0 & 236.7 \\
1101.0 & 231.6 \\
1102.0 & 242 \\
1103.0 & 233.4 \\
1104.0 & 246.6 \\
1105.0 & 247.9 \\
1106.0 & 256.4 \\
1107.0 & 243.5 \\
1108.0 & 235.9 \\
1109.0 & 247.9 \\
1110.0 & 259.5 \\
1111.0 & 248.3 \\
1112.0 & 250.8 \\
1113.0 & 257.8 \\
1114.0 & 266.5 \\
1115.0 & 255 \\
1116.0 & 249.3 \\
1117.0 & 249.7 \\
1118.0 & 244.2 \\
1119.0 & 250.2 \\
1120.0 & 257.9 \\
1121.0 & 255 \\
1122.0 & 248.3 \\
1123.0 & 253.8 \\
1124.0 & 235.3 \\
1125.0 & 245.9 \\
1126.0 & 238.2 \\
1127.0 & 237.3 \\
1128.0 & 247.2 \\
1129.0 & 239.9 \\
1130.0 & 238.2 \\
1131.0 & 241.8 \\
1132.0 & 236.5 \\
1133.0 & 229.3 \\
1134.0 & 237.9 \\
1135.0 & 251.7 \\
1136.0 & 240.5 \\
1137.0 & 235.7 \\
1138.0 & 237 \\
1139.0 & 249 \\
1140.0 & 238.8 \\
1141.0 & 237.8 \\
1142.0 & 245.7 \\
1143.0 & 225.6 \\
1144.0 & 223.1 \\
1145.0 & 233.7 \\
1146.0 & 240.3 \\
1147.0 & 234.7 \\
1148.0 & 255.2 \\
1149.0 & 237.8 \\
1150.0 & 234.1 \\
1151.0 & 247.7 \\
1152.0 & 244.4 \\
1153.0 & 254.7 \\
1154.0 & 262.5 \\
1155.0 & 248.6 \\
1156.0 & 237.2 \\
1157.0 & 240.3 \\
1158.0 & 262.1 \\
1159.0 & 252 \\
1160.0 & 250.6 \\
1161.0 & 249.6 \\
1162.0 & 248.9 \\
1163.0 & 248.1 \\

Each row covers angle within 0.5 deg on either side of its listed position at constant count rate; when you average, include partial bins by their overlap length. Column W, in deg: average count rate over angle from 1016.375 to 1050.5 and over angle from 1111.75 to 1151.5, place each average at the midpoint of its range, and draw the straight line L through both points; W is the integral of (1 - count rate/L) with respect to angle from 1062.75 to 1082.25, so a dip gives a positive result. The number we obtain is 0.4 deg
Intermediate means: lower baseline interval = 228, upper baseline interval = 243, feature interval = 229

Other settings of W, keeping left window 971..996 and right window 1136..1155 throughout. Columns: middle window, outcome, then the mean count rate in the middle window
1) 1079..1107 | -0.13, 238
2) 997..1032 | 0.68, 227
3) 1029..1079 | 0.85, 231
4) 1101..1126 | -1.02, 249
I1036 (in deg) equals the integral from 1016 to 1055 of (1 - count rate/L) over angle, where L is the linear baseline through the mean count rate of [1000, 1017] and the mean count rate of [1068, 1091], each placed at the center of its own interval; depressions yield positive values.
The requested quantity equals 0.3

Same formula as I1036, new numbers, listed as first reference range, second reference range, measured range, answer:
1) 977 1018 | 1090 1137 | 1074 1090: 0.6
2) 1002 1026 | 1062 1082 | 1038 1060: -0.4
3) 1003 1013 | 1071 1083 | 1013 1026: 0.2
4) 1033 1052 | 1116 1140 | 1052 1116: 0.4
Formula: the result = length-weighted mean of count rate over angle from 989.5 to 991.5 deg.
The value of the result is 228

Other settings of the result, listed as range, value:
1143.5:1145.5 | 228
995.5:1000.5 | 233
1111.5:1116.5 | 256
